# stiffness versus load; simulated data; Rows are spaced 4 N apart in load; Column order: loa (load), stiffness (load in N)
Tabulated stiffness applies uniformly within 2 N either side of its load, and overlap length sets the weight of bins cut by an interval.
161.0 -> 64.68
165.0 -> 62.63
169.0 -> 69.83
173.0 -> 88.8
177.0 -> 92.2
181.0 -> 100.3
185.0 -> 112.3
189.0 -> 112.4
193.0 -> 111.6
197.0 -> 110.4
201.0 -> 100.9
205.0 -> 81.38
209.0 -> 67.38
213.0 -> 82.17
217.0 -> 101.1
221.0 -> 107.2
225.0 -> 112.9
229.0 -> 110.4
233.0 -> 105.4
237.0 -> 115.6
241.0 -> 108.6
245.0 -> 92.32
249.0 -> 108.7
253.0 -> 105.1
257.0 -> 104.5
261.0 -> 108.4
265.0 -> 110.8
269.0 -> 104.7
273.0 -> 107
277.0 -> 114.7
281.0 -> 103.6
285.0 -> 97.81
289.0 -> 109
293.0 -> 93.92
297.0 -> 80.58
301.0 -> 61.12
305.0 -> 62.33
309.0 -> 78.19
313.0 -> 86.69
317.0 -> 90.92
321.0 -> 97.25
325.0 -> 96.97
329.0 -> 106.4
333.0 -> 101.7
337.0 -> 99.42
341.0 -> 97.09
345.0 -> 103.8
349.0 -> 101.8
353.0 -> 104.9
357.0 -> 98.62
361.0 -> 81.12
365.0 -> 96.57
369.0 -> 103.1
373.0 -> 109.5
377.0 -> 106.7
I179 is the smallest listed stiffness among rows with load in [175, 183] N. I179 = 92.2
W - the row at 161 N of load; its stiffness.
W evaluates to 64.68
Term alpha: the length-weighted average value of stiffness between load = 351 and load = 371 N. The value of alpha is 96.9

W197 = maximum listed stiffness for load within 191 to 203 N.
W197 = 111.6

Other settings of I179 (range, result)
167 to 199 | 69.83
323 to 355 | 96.97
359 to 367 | 81.12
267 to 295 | 93.92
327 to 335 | 101.7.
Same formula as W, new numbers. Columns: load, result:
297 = 80.58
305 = 62.33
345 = 103.8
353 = 104.9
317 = 90.92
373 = 109.5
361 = 81.12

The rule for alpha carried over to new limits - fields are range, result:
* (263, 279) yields 109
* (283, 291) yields 103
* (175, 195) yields 106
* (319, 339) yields 100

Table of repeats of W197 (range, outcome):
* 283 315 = 109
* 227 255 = 115.6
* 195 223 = 110.4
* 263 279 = 114.7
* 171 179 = 92.2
